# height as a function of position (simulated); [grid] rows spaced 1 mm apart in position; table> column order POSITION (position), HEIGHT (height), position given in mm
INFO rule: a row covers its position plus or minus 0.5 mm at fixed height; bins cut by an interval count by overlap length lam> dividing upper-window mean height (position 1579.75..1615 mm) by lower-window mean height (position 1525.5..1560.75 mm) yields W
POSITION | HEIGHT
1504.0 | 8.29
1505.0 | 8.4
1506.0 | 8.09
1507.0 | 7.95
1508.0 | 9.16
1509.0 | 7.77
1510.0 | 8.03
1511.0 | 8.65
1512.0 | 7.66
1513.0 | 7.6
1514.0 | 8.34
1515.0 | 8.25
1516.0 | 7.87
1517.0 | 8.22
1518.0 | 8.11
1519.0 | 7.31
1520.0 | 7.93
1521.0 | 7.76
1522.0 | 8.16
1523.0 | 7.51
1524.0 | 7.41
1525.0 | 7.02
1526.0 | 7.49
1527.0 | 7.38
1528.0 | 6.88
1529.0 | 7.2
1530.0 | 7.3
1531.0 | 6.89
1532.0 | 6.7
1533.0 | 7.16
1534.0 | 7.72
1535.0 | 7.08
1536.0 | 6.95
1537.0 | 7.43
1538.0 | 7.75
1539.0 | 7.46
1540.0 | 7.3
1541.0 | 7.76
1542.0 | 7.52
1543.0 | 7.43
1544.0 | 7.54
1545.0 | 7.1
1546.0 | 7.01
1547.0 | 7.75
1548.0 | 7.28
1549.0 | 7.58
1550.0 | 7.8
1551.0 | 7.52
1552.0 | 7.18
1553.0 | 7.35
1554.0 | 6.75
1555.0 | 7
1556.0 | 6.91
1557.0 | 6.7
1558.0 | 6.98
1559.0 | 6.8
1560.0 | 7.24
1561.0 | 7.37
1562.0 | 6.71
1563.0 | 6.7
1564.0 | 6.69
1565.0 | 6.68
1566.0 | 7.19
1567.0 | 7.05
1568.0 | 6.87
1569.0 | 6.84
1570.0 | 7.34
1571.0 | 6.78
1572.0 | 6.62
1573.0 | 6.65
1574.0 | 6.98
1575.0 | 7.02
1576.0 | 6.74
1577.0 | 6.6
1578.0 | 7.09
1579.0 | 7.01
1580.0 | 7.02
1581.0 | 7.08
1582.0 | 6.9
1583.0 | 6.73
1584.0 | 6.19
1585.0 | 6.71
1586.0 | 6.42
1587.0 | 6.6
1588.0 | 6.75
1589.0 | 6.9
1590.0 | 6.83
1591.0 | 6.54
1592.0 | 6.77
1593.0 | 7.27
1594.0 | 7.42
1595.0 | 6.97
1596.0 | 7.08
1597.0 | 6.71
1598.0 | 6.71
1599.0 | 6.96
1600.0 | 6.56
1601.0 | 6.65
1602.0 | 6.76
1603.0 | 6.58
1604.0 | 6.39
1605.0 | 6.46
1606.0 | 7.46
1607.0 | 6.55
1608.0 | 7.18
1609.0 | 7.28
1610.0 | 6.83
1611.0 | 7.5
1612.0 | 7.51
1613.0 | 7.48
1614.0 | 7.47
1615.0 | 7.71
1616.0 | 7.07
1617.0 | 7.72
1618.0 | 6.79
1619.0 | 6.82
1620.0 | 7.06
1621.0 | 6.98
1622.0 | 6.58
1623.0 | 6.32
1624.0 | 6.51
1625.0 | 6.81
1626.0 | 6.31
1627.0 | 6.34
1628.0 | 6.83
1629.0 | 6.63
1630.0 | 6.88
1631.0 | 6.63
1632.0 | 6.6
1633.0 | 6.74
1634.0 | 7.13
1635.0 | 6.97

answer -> 1.0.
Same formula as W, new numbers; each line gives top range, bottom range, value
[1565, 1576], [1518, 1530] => 0.92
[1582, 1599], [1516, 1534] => 0.91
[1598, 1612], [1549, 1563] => 0.97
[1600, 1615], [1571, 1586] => 1.03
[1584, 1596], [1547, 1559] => 0.95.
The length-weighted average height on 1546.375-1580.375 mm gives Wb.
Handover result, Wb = 7.02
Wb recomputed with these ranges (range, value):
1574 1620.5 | 6.93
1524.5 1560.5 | 7.25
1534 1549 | 7.4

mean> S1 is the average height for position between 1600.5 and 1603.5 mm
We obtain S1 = 6.66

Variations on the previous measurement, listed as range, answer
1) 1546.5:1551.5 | 7.59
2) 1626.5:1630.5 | 6.67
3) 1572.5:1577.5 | 6.8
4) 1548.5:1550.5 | 7.69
